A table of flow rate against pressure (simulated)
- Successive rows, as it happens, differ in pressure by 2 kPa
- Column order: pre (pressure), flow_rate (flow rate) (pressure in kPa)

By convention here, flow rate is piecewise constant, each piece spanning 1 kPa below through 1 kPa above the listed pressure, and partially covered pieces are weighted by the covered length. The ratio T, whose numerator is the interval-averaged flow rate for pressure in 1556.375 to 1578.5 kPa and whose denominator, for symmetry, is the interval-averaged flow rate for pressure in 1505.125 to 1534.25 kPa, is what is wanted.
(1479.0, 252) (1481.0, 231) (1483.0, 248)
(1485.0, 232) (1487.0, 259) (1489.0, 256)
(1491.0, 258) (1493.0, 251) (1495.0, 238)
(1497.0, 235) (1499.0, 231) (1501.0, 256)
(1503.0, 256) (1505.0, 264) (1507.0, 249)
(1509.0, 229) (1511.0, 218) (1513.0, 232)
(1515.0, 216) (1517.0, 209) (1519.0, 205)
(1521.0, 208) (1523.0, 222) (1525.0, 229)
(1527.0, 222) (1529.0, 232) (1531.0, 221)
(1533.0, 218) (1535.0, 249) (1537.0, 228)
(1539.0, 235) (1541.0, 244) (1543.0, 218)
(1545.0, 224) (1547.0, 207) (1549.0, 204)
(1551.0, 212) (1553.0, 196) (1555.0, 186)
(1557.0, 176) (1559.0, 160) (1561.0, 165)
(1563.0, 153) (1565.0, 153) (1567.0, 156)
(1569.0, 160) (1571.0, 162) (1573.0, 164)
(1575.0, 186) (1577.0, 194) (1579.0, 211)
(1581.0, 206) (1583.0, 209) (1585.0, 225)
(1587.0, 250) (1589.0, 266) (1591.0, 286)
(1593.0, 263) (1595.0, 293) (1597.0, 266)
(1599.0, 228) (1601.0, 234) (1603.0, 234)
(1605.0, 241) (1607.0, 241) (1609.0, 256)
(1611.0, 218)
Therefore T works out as 0.75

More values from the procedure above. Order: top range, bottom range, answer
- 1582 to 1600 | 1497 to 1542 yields 1.10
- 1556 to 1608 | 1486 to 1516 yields 0.87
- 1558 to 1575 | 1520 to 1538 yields 0.71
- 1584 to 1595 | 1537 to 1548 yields 1.16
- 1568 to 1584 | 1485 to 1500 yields 0.76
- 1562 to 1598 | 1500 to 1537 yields 0.92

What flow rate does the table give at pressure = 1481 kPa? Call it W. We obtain 231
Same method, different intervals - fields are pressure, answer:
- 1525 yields 229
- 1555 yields 186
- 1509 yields 229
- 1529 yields 232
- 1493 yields 251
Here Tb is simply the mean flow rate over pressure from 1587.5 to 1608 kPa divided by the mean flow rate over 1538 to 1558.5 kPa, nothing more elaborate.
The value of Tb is 1.22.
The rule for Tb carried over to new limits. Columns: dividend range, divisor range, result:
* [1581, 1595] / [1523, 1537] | 1.10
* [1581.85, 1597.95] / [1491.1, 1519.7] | 1.09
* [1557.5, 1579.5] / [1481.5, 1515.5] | 0.69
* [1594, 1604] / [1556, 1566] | 1.56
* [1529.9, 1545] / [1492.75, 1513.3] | 0.95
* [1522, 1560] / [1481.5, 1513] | 0.88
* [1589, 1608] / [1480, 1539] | 1.09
